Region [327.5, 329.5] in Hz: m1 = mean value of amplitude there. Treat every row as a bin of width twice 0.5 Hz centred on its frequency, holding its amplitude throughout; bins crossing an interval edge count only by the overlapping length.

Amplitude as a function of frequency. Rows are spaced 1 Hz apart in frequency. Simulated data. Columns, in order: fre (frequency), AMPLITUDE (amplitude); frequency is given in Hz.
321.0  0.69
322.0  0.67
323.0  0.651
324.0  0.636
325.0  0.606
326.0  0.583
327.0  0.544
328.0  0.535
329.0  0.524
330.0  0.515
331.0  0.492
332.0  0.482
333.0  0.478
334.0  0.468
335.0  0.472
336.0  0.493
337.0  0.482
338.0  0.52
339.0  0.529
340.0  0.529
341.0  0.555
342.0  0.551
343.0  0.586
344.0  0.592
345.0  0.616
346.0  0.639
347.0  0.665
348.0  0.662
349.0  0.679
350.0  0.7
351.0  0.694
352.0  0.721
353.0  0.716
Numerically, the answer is 0.53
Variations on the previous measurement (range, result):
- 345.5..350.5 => 0.669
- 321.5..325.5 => 0.641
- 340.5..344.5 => 0.571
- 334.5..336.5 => 0.482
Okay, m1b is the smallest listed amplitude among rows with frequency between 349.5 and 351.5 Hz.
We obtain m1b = 0.694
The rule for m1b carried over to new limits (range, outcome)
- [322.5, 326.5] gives 0.583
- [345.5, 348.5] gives 0.639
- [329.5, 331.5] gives 0.492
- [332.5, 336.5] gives 0.468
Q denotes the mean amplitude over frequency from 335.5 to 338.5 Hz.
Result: 0.498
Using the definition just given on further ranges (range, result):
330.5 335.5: 0.478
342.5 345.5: 0.598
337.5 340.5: 0.526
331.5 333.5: 0.48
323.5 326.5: 0.608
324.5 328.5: 0.567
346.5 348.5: 0.663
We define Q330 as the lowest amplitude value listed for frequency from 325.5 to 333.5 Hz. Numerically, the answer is 0.478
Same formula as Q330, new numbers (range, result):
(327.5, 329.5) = 0.524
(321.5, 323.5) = 0.651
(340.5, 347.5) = 0.551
